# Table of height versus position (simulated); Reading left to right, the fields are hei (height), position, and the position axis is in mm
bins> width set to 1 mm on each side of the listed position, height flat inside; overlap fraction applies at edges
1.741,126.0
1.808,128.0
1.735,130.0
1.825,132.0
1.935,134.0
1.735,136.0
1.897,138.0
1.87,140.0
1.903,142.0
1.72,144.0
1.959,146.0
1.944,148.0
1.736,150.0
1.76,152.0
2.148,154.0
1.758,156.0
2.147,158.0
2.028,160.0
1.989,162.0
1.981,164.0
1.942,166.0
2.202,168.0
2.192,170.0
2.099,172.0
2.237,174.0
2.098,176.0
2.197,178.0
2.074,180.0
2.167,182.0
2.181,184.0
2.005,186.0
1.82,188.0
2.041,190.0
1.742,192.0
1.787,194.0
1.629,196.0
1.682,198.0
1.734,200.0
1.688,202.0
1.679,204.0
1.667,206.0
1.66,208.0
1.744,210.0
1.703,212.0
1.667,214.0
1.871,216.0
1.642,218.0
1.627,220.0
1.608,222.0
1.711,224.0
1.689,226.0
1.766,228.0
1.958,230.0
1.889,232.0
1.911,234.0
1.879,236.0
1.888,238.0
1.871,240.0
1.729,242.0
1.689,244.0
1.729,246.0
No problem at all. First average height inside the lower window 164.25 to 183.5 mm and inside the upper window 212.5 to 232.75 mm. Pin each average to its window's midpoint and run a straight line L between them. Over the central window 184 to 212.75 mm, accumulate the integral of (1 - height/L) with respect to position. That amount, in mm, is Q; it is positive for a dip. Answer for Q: 2.44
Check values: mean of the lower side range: 2.13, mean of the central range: 1.77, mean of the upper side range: 1.74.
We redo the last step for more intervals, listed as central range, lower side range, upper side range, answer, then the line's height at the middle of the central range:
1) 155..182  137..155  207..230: -3.7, 1.83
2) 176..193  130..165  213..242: -1.7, 1.84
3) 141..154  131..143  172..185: 0.5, 1.94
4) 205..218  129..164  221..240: 0.8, 1.83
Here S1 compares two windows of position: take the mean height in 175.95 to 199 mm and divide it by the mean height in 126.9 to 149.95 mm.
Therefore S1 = 1.1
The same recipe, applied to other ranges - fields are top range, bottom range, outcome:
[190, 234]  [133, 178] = 0.88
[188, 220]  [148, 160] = 0.90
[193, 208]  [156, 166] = 0.85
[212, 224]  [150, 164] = 0.86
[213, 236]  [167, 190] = 0.83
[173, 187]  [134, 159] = 1.13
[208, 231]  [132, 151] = 0.93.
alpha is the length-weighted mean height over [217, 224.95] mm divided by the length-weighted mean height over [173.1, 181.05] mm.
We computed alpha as 0.77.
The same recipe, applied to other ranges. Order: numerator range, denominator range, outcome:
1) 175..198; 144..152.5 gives 1.07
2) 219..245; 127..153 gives 0.97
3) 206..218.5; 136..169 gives 0.89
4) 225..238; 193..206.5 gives 1.09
